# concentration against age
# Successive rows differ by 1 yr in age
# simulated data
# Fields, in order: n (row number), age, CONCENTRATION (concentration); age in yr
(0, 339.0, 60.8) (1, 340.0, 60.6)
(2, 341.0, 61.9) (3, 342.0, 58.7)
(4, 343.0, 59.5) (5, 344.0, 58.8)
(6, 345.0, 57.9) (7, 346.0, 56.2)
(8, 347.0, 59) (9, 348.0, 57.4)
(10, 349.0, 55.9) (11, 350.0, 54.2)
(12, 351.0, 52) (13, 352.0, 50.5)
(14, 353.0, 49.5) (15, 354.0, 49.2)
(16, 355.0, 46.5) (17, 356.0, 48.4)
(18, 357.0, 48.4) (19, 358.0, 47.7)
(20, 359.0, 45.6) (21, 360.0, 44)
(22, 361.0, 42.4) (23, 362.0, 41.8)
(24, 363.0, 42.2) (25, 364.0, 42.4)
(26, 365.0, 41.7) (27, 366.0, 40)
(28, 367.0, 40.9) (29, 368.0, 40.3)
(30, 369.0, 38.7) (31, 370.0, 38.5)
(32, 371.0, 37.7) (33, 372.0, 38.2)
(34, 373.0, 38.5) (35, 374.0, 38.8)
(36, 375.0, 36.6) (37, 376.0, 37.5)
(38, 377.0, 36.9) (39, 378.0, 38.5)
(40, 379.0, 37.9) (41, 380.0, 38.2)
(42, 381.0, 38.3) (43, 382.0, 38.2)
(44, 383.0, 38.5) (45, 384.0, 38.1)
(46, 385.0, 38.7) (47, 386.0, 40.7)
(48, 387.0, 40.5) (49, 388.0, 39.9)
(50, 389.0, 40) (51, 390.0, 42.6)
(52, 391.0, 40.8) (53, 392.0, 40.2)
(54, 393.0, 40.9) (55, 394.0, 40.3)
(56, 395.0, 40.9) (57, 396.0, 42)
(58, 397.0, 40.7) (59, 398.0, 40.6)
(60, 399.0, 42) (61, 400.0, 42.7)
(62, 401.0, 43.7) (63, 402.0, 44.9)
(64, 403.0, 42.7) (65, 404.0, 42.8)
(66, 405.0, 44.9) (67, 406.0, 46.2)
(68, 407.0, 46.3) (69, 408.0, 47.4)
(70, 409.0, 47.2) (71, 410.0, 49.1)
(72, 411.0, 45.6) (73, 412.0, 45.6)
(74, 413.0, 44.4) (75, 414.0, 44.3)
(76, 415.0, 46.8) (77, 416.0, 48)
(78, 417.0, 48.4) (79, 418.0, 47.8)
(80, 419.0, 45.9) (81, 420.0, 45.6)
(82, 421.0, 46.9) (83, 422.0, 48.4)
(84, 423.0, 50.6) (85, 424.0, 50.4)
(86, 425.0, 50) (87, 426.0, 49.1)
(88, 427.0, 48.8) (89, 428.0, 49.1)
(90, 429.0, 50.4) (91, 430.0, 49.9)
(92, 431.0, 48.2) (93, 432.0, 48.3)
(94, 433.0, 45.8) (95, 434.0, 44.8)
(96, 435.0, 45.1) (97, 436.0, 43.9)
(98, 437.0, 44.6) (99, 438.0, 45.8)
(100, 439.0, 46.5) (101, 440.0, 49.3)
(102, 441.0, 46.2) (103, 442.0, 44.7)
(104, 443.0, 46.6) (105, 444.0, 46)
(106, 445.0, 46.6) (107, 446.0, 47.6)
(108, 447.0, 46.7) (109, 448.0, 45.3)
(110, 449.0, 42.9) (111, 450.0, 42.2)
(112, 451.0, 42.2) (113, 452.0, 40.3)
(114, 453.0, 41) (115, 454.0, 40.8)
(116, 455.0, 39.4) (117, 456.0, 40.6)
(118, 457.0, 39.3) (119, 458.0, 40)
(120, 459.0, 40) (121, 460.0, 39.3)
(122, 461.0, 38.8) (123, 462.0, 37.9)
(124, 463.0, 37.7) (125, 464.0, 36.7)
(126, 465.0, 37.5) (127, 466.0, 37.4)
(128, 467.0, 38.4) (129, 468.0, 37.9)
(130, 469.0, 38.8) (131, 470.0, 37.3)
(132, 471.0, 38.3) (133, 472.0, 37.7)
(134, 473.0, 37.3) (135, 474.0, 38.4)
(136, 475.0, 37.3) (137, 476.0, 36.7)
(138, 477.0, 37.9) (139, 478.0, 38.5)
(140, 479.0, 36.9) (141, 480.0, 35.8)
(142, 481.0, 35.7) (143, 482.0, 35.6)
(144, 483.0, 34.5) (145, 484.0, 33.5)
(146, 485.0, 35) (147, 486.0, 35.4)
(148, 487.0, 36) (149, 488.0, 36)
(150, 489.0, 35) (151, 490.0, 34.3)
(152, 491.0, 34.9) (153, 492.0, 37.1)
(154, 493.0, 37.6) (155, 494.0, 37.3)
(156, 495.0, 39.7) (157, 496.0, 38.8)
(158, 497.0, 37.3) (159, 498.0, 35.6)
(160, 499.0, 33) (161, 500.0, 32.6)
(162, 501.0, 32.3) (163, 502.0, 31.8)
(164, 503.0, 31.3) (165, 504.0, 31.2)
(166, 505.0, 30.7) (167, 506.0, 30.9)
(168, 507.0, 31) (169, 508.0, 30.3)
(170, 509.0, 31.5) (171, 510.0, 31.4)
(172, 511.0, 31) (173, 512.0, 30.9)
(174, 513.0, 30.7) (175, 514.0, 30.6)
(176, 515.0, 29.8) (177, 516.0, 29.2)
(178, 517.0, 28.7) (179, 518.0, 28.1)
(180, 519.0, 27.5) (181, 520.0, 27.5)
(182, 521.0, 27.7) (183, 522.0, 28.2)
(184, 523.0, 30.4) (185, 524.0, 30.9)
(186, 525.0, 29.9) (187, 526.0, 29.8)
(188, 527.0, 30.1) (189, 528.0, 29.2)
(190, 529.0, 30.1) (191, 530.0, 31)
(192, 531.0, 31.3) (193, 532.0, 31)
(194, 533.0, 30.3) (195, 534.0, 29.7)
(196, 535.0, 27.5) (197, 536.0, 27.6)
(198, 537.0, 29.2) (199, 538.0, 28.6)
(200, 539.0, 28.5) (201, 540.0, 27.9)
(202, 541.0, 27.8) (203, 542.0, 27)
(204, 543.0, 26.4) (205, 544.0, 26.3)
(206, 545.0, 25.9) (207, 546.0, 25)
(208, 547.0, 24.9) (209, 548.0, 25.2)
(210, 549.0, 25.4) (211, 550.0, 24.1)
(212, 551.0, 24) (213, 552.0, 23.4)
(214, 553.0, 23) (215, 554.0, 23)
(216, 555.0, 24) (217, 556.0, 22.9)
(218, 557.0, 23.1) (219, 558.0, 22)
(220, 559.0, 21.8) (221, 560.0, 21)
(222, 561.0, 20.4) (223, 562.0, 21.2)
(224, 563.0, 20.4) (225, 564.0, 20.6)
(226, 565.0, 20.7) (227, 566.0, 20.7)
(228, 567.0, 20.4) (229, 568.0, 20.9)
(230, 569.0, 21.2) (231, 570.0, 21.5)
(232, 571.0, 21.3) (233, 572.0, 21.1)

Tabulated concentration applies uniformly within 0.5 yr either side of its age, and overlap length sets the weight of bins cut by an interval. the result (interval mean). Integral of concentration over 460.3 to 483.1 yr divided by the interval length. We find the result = 37.4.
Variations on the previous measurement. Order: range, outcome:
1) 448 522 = 35.5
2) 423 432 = 49.5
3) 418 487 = 42.2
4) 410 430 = 47.8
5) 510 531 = 29.6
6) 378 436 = 44.3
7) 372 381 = 37.9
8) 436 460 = 43.6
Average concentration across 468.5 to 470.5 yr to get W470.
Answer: 38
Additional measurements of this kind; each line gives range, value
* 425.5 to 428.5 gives 49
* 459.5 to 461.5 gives 39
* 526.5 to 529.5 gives 29.8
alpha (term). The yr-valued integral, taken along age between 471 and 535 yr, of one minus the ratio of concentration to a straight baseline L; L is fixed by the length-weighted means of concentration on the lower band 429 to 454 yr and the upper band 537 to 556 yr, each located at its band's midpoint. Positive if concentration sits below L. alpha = 1.5 yr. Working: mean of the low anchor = 45.4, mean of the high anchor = 25.6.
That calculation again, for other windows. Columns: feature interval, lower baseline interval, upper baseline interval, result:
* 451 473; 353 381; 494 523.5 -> -2.6 yr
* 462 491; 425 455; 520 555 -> 1.7 yr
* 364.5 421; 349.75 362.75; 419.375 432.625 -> 7.4 yr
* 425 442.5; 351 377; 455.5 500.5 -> -3.5 yr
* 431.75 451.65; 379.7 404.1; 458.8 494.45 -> -3.6 yr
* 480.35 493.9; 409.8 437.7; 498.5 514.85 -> -0.2 yr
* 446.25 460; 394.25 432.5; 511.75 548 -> -0.5 yr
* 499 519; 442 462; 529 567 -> 0.9 yr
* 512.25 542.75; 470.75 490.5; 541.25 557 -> -1.0 yr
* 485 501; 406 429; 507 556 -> -0.6 yr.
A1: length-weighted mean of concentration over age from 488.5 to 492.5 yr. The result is 35.3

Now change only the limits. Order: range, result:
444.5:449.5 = 45.8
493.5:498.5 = 37.7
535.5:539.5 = 28.5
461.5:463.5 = 37.8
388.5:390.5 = 41.3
